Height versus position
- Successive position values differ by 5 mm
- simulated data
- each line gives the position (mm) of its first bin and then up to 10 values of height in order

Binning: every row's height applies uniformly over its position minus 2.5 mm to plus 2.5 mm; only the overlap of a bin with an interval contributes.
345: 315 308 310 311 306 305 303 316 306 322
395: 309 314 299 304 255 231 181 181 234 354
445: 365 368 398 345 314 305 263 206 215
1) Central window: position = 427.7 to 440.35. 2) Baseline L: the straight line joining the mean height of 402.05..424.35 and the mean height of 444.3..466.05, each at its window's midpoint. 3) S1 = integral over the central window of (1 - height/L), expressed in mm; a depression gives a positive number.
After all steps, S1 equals 3.0 mm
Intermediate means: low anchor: 266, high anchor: 360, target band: 241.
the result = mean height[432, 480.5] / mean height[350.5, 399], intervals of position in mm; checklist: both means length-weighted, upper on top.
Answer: 1.03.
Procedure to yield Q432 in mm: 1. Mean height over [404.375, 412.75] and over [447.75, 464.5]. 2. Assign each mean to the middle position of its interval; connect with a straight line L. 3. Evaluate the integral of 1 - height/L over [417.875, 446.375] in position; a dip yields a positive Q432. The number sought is 6.85 mm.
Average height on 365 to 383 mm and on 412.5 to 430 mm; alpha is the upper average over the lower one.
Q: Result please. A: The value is 0.7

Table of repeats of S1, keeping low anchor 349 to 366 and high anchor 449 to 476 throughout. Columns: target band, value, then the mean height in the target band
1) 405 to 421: 2.49 mm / 272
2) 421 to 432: 4.65 mm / 188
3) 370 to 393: 0.28 mm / 311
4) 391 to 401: 0.17 mm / 313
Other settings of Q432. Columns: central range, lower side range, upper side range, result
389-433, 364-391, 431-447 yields 6.08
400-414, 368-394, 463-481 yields 0.09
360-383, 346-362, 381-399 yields 0.26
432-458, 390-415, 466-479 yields -4.79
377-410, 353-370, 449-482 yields -0.05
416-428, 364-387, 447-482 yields 3.88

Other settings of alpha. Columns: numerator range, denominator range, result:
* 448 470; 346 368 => 1.13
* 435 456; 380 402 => 1.13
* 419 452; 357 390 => 0.89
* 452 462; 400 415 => 1.26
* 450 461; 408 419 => 1.38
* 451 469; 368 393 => 1.13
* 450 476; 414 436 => 1.57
